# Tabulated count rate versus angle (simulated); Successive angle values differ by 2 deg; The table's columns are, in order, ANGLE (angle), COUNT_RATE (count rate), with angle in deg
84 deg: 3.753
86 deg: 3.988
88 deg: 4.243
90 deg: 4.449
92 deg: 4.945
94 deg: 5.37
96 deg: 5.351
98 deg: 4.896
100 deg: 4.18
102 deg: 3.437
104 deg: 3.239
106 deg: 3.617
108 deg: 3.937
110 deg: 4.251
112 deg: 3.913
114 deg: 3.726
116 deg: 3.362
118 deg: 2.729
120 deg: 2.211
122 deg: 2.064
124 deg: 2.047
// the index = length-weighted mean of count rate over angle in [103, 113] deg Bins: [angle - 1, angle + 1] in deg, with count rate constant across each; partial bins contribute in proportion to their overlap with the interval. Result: 3.79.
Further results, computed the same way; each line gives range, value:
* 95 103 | 4.47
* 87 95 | 4.75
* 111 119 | 3.43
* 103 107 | 3.43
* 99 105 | 3.62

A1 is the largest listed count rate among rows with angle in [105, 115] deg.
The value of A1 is 4.251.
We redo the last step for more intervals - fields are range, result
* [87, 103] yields 5.37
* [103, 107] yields 3.617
